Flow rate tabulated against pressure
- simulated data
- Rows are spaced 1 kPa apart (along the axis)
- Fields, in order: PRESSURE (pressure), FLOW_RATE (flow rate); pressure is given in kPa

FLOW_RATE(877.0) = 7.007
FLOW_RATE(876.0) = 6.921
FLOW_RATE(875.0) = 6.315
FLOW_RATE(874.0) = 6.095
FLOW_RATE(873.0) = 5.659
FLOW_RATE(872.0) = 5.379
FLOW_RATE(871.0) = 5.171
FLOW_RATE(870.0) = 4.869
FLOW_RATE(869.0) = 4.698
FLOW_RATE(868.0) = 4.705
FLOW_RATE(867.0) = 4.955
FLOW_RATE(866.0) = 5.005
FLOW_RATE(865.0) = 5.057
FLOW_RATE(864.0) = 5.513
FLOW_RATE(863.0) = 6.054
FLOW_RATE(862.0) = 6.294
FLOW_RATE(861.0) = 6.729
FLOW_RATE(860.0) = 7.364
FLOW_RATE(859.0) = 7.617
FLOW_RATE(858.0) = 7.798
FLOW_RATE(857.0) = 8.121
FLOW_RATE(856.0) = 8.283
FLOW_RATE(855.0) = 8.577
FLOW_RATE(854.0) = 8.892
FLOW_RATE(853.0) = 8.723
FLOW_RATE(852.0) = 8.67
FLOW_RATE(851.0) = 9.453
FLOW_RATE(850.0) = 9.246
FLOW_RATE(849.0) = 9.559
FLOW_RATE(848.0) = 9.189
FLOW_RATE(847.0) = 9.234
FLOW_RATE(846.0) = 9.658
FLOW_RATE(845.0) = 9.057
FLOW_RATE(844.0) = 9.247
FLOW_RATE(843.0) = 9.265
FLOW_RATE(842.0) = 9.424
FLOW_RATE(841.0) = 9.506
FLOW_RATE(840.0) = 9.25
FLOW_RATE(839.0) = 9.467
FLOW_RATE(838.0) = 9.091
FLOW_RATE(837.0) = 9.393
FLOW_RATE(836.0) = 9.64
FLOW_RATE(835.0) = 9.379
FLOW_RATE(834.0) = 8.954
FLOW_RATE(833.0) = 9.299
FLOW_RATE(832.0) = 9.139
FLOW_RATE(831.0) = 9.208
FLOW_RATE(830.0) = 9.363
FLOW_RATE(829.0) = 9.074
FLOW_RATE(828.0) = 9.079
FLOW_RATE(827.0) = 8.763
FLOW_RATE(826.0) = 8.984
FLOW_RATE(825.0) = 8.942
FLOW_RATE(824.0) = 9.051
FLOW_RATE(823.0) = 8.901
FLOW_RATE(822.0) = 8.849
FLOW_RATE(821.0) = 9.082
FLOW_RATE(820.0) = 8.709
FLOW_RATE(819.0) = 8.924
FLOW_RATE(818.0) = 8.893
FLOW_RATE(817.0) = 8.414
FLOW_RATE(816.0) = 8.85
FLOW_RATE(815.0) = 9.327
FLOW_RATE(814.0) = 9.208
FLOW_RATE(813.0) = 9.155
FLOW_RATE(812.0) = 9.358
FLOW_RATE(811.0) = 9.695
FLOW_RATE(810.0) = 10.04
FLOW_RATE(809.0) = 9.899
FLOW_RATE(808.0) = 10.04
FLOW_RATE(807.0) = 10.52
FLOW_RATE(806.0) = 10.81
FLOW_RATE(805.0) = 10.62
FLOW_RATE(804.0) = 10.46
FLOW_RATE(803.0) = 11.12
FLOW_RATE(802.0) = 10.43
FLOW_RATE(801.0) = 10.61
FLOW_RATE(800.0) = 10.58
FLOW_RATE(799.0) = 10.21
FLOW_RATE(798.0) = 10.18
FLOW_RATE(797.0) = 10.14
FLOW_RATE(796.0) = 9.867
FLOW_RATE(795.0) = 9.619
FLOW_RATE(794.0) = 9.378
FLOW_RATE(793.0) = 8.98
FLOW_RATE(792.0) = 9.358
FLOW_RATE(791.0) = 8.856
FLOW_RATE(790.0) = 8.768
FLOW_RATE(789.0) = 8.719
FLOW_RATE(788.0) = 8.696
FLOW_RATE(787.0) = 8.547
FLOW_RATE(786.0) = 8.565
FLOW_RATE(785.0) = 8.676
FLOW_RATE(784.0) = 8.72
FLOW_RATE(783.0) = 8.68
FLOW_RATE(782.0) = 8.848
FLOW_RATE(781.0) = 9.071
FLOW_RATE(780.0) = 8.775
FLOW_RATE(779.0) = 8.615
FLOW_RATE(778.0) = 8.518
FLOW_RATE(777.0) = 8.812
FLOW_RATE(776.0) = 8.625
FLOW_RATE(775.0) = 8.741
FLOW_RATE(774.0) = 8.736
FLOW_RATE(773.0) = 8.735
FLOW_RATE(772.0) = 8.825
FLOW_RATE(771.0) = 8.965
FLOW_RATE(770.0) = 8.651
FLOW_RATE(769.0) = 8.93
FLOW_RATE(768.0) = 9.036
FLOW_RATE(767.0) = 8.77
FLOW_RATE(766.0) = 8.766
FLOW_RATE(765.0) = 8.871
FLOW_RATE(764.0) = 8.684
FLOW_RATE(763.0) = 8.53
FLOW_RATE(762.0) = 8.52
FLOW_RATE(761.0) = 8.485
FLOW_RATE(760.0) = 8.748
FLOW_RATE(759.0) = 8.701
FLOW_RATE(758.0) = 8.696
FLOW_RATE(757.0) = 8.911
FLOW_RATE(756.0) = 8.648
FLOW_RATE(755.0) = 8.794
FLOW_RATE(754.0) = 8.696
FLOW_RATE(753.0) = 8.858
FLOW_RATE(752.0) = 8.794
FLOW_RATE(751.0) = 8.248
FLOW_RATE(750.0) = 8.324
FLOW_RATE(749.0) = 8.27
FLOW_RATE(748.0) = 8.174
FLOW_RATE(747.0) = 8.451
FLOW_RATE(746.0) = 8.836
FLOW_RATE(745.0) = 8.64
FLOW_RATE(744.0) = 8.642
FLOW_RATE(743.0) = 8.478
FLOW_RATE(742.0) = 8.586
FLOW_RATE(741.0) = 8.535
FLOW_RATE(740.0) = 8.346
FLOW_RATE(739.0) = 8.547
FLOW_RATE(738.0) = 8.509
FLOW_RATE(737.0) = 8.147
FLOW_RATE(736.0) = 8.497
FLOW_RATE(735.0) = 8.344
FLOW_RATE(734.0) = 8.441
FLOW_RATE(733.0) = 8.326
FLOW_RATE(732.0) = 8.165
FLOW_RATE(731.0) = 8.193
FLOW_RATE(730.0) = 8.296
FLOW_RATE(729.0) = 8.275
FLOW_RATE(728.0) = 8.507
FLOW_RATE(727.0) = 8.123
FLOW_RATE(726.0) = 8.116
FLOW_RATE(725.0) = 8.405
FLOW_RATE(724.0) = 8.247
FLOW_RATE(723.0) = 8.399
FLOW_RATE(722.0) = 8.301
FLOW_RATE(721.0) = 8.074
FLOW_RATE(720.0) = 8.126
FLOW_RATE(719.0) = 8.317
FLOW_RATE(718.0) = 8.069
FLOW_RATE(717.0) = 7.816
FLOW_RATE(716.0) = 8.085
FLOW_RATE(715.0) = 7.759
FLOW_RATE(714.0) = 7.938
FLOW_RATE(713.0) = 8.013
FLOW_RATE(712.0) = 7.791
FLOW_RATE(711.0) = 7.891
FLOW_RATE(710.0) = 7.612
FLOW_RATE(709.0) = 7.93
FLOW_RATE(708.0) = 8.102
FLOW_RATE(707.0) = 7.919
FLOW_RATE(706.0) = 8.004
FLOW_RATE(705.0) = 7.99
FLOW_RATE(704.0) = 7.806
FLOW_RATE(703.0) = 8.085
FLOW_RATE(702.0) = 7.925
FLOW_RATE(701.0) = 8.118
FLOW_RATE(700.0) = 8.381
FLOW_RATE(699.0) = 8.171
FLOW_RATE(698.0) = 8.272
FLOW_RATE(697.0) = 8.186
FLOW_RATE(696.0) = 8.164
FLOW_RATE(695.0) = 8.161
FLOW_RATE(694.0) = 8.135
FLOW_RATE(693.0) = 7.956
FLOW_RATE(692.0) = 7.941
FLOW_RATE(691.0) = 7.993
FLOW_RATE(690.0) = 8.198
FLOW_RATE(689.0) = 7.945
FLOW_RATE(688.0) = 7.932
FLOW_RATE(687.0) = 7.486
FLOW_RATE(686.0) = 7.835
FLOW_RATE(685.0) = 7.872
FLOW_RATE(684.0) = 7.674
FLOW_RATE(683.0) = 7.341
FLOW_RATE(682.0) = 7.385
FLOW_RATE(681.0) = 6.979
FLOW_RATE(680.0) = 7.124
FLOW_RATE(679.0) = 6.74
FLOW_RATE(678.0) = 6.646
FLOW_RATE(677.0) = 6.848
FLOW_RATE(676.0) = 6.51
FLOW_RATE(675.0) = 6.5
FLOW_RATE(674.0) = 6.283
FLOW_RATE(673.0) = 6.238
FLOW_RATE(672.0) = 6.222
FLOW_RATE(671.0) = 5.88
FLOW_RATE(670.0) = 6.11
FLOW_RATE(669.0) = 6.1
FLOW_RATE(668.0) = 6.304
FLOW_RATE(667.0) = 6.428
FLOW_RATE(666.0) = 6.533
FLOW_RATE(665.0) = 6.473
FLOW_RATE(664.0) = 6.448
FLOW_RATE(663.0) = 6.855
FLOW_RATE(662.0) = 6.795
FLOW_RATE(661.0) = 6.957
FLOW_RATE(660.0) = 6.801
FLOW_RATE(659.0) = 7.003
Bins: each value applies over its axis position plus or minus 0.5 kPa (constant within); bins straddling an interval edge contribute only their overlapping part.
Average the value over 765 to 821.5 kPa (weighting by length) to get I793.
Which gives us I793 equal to 9.28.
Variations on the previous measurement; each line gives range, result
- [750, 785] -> 8.73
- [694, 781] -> 8.39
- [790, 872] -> 8.76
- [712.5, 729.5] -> 8.15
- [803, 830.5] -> 9.4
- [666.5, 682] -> 6.49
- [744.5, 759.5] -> 8.6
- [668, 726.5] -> 7.64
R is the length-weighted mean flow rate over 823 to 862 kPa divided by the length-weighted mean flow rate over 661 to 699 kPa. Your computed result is 1.2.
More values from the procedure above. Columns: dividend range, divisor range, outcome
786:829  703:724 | 1.18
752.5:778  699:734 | 1.08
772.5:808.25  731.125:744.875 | 1.12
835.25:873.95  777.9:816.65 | 0.81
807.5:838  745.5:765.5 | 1.07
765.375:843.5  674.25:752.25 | 1.15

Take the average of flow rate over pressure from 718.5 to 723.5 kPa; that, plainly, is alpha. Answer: 8.24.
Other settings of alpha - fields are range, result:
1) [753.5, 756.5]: 8.71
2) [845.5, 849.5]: 9.41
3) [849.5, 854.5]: 9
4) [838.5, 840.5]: 9.36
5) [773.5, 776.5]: 8.7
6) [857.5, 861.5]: 7.38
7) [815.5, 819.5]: 8.77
